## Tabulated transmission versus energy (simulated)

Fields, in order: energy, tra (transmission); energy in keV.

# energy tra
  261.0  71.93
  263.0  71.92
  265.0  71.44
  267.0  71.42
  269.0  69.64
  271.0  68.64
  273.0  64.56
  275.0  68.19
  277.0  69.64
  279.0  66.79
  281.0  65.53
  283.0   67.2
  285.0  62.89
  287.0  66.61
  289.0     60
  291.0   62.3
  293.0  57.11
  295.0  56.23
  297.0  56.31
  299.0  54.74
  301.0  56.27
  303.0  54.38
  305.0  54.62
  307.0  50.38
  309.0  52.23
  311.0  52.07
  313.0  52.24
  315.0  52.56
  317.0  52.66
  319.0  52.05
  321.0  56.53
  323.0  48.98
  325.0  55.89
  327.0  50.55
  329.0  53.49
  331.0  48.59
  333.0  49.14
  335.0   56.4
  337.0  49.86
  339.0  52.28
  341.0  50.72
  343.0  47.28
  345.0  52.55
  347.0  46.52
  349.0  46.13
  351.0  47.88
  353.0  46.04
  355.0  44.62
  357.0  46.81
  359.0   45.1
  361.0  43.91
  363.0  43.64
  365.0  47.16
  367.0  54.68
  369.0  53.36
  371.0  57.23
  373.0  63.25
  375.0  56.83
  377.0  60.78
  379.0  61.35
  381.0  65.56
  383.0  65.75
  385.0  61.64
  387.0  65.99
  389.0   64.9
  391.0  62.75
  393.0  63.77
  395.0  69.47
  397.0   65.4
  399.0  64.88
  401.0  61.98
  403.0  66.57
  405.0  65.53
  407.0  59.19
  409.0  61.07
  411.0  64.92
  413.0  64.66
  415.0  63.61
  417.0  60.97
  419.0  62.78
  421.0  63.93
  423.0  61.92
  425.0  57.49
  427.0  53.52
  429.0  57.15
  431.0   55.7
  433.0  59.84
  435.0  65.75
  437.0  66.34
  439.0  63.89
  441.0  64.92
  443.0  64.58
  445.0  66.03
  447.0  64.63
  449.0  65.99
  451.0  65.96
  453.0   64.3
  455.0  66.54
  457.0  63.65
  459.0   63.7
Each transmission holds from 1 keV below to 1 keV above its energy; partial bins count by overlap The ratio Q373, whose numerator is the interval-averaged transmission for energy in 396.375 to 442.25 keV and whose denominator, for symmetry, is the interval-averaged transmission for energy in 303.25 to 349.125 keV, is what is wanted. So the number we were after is 1.21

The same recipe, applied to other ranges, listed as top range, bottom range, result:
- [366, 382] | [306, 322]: 1.12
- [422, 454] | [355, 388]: 1.12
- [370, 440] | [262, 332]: 1.05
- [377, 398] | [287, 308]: 1.14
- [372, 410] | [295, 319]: 1.19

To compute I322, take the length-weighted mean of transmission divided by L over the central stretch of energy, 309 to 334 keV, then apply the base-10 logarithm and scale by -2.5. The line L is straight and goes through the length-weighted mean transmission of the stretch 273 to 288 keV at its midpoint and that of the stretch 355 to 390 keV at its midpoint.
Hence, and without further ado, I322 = 0.19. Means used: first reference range 66.6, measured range 52.1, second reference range 56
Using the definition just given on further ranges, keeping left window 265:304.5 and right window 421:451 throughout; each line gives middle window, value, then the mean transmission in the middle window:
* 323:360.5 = 0.26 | 49.4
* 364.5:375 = 0.13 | 55.7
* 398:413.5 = -0.02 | 63.6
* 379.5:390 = -0.04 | 64.6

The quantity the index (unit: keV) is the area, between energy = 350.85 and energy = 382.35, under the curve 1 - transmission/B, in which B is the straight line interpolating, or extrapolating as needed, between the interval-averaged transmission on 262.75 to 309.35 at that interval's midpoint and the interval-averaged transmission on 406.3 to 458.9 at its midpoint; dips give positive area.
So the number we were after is 5.0 keV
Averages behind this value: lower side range 62.5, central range 52.7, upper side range 62.7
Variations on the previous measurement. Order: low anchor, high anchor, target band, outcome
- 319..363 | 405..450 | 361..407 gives -3.86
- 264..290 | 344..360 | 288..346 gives 2.89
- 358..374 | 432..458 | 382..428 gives -4.37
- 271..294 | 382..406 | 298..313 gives 2.63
